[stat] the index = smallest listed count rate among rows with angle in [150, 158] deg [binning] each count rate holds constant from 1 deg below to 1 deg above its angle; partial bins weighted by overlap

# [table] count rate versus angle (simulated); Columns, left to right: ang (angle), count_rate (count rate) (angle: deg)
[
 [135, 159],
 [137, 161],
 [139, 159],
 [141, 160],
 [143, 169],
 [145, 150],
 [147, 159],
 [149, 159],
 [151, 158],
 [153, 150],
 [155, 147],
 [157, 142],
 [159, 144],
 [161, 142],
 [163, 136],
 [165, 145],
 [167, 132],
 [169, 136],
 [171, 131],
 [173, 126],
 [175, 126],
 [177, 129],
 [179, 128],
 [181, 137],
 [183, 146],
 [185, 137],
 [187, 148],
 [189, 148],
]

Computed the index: 142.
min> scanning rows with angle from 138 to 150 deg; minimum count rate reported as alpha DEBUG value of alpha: 150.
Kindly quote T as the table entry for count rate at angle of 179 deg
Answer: 128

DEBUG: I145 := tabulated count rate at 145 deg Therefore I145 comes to 150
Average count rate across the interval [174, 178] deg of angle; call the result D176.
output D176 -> 128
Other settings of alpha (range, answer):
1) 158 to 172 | 131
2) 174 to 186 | 126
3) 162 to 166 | 136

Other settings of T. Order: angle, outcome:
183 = 146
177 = 129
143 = 169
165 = 145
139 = 159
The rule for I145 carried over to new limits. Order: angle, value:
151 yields 158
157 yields 142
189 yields 148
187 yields 148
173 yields 126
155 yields 147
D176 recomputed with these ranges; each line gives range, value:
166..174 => 131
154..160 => 144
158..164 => 141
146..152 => 159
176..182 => 131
